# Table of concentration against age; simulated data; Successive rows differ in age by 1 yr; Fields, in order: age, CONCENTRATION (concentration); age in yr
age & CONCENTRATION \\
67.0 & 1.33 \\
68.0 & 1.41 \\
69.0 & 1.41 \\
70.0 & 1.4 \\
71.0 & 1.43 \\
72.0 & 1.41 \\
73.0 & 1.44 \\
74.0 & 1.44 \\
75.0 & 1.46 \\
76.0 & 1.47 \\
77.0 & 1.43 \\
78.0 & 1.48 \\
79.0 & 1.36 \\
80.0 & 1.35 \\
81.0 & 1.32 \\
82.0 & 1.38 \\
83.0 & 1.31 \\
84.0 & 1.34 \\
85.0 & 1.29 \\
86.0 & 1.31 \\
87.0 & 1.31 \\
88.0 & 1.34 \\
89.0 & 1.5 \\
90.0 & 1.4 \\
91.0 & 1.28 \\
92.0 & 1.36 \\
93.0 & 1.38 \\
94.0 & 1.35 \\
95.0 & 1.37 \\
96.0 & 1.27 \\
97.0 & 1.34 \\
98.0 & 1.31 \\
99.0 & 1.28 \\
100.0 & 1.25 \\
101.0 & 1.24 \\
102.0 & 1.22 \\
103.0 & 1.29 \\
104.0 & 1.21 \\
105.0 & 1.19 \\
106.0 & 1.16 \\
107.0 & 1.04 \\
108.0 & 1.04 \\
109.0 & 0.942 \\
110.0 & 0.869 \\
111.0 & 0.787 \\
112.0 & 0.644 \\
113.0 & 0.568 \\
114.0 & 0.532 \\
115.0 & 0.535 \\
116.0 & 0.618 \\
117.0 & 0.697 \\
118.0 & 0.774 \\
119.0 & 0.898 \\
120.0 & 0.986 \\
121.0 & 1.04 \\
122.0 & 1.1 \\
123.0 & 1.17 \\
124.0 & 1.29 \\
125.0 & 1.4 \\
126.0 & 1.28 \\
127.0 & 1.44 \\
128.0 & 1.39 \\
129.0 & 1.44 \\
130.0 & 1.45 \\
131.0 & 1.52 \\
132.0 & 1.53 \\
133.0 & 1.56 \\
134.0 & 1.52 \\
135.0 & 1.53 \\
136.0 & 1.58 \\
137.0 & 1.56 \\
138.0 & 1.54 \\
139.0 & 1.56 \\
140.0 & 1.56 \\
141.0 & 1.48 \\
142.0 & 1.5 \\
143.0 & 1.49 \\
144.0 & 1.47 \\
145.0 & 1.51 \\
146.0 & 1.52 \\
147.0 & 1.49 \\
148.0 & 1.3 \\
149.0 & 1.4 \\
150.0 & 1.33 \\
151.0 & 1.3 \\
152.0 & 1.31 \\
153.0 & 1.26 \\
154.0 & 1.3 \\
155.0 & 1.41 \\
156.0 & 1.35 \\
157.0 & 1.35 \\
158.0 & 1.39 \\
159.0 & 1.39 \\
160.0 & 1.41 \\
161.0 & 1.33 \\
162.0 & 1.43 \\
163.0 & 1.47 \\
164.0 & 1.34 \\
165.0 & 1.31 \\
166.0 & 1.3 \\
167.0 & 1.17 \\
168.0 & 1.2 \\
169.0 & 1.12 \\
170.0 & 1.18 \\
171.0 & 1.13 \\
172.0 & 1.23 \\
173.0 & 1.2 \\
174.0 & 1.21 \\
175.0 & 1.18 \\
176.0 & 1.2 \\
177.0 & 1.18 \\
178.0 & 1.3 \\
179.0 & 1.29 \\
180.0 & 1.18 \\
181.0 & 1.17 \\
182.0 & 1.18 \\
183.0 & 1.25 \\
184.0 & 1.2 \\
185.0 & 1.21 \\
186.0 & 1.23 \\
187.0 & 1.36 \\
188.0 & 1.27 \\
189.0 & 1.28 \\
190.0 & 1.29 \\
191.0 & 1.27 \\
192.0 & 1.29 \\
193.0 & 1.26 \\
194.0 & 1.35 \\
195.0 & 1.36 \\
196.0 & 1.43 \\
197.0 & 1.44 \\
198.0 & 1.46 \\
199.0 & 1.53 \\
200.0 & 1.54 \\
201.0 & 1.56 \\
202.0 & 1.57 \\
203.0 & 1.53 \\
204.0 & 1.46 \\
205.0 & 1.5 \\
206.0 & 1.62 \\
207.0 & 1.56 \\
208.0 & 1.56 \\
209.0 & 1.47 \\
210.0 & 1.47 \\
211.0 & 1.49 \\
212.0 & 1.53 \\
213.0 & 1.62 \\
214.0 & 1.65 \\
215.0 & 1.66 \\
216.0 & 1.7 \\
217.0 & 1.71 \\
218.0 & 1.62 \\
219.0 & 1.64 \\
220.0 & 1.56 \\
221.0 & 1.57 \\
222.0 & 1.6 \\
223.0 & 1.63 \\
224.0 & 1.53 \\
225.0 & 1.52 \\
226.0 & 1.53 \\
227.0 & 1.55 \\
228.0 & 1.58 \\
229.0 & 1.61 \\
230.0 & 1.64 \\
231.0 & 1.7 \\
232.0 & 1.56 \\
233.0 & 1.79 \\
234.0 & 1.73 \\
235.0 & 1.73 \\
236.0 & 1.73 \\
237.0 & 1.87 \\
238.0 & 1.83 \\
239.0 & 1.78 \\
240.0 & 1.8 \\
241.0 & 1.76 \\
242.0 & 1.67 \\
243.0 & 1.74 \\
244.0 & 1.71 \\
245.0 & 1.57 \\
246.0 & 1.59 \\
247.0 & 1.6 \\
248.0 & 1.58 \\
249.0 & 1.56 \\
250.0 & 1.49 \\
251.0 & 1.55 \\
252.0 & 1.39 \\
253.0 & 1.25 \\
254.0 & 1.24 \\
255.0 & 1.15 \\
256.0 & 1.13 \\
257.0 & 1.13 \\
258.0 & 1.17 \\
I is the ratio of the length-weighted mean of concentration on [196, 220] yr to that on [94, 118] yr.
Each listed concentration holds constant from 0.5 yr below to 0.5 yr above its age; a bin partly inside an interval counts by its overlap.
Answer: 1.53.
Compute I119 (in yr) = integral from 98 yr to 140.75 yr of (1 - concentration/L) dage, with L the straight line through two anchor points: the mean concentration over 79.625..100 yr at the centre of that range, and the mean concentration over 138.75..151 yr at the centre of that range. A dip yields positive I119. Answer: 7.0 yr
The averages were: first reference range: 1.34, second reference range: 1.46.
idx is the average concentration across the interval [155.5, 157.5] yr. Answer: 1.35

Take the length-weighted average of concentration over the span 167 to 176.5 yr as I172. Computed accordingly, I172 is 1.18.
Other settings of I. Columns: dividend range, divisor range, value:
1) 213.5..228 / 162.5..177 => 1.30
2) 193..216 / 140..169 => 1.10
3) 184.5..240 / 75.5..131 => 1.30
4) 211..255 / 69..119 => 1.35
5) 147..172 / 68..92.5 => 0.95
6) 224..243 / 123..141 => 1.15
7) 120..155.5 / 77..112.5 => 1.13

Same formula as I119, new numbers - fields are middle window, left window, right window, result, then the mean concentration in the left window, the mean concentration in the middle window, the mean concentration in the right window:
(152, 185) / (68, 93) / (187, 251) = 5.1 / 1.38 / 1.27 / 1.57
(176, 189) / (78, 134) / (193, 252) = 2.0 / 1.19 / 1.24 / 1.59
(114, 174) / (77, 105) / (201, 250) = 5.9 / 1.33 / 1.3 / 1.62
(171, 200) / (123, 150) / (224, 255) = 4.8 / 1.47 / 1.28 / 1.61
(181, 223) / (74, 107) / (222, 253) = 2.8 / 1.33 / 1.46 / 1.64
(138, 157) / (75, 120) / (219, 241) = -1.0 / 1.16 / 1.42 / 1.66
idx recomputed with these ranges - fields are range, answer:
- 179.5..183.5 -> 1.19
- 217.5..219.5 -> 1.63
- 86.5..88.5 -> 1.33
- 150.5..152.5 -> 1.31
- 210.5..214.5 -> 1.57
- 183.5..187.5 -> 1.25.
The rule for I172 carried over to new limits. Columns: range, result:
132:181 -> 1.36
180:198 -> 1.29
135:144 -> 1.53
